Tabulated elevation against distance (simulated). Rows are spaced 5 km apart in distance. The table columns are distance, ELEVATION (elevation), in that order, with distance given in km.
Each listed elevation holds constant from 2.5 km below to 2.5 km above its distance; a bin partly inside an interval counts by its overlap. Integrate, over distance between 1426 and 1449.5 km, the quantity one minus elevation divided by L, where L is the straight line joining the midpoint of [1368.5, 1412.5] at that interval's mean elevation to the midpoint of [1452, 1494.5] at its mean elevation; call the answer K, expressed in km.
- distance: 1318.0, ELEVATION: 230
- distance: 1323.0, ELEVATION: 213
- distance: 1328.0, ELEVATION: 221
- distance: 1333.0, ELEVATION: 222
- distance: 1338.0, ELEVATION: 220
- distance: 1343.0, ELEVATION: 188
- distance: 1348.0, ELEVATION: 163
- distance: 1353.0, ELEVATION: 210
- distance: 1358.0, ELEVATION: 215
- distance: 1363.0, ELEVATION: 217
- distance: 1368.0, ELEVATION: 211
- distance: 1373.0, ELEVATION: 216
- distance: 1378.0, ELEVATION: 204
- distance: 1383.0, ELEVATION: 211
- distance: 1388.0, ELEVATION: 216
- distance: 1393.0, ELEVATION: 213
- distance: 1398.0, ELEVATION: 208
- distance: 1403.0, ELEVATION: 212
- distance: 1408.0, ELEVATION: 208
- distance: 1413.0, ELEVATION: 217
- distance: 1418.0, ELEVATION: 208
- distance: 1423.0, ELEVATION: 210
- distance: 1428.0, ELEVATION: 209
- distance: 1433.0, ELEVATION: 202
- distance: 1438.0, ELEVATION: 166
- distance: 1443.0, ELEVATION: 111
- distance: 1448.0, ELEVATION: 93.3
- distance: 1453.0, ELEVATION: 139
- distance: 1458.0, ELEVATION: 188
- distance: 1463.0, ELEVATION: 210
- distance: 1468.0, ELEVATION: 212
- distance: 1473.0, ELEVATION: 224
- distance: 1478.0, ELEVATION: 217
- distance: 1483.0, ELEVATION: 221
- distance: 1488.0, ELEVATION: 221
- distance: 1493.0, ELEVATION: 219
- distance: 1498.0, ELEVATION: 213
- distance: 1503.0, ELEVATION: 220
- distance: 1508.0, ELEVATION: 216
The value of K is 5.8 km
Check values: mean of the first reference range 211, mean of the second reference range 208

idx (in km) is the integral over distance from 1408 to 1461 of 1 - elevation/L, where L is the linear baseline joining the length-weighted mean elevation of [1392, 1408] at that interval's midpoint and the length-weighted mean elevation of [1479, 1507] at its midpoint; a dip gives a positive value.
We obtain 9.2 km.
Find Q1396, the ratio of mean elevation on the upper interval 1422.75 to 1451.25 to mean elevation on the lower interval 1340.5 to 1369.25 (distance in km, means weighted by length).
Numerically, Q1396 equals 0.80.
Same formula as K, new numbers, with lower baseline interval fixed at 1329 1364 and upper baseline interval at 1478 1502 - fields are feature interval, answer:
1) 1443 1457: 6.0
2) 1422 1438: 0.9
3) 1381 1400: -0.3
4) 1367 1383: -0.2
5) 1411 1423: 0.0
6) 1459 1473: 0.3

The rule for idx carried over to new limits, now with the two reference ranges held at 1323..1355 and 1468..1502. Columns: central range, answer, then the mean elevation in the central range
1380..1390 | -0.2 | 213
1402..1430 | 0.2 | 211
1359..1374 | -0.5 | 215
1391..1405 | 0.0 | 211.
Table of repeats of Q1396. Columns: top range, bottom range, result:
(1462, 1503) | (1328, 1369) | 1.05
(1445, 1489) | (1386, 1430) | 0.90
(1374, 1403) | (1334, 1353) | 1.08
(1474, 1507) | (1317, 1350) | 1.05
